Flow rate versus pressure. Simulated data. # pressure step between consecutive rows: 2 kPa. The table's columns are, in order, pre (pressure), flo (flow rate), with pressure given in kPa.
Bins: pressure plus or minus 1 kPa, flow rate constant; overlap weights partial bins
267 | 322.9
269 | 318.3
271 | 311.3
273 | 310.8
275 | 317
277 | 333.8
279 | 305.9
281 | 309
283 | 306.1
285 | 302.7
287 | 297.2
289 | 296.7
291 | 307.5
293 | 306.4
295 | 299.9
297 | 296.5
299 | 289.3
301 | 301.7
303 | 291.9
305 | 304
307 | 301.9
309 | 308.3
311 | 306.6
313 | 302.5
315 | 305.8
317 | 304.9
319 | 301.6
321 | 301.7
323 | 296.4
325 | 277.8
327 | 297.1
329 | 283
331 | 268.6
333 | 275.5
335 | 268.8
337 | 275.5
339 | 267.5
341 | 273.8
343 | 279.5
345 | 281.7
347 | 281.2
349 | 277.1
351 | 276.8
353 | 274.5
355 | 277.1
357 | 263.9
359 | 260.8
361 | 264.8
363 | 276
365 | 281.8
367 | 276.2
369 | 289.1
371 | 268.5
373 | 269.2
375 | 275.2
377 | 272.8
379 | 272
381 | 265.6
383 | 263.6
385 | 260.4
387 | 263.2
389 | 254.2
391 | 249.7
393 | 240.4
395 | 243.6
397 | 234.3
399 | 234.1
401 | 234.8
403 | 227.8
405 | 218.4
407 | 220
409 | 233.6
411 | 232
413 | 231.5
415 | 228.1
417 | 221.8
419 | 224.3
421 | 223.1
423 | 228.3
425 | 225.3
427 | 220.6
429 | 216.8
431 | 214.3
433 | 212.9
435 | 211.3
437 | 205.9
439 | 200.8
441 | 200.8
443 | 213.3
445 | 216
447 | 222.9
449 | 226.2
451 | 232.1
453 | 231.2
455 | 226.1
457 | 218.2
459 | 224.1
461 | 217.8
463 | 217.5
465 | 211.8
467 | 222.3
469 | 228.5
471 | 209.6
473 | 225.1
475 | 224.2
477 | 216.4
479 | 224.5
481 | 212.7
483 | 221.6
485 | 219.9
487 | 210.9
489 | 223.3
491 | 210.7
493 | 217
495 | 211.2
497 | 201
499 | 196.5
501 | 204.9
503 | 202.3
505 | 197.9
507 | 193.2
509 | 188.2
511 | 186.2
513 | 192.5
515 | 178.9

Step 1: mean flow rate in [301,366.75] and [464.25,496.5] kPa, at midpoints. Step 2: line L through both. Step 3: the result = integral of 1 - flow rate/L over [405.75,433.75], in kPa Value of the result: 2.5 kPa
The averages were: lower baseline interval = 285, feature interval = 224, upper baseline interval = 218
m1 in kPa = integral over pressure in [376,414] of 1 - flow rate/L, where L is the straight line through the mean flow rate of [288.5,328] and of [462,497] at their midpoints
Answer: 2.0 kPa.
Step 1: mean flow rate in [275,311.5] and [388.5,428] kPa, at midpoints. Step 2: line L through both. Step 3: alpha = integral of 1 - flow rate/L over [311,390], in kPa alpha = -3.1 kPa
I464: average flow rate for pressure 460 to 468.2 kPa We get 218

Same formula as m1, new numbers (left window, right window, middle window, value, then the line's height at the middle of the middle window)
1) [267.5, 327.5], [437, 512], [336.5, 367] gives 0.2 kPa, 276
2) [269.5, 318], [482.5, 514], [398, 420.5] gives 1.9 kPa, 248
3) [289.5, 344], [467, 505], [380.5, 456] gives 5.1 kPa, 246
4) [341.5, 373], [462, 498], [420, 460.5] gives 3.0 kPa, 236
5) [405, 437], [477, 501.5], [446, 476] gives -0.8 kPa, 217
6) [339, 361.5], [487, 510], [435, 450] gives 1.2 kPa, 231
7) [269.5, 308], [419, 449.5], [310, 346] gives -0.8 kPa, 281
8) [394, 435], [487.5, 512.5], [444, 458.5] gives -0.6 kPa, 216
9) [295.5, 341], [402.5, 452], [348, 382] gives -1.6 kPa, 261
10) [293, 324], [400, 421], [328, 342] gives 0.4 kPa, 282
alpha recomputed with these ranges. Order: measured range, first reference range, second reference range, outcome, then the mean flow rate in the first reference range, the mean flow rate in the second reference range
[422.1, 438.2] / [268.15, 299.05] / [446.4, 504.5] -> 1.5 kPa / 307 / 217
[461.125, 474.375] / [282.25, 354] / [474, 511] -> 0.1 kPa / 291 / 209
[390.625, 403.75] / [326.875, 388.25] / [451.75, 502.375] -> 0.9 kPa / 273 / 217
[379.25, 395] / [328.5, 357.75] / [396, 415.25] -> -0.9 kPa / 275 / 230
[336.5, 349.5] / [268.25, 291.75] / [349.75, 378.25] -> 0.3 kPa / 310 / 273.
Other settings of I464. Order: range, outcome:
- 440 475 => 220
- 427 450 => 213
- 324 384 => 274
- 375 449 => 232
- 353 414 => 255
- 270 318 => 305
